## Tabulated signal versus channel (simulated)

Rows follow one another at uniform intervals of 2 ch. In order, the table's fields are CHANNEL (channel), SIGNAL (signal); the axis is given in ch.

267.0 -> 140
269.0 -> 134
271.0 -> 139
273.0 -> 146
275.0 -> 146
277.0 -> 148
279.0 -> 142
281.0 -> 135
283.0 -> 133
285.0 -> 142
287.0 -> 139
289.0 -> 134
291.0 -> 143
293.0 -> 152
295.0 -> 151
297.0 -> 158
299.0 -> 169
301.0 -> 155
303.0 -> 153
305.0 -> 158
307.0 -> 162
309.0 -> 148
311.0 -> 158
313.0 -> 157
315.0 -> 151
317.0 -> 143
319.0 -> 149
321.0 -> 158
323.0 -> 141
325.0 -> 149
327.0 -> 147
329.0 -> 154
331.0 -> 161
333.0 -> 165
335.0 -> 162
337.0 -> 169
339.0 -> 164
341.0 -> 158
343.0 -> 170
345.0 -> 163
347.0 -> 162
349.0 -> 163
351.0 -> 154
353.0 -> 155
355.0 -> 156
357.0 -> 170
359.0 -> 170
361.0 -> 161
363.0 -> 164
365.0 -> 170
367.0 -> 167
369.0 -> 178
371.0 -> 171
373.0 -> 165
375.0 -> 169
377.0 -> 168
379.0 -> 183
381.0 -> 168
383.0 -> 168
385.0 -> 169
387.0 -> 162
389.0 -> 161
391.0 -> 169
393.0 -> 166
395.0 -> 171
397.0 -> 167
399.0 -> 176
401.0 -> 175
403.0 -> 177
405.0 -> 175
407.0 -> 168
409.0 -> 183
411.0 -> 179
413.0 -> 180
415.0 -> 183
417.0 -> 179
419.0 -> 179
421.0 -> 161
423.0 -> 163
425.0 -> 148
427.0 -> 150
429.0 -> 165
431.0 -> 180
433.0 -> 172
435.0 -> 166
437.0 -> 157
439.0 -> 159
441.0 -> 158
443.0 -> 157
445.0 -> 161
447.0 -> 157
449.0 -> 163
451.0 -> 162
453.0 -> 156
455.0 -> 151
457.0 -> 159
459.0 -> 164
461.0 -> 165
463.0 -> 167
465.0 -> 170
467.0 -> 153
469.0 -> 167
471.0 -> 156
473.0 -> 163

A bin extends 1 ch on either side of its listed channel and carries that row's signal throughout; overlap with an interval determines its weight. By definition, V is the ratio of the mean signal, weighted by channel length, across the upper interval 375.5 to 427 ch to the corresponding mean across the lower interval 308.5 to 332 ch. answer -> 1.13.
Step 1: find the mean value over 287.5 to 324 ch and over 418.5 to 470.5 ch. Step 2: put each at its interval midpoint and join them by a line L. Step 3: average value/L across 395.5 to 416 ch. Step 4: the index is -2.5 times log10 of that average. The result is -0.11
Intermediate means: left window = 152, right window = 162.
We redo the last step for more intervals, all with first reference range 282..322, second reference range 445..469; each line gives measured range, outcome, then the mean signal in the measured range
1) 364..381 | -0.11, 171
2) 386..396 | -0.06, 166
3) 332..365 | -0.06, 163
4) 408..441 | -0.07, 169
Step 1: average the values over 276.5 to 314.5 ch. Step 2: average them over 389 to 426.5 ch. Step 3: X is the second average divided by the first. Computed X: 1.15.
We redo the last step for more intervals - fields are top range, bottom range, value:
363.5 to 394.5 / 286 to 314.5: 1.11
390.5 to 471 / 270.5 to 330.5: 1.12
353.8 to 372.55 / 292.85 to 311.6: 1.07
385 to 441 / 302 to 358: 1.08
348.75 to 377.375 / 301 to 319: 1.08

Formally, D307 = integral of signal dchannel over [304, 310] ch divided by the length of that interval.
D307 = 156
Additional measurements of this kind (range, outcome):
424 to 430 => 154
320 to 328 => 149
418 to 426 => 163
